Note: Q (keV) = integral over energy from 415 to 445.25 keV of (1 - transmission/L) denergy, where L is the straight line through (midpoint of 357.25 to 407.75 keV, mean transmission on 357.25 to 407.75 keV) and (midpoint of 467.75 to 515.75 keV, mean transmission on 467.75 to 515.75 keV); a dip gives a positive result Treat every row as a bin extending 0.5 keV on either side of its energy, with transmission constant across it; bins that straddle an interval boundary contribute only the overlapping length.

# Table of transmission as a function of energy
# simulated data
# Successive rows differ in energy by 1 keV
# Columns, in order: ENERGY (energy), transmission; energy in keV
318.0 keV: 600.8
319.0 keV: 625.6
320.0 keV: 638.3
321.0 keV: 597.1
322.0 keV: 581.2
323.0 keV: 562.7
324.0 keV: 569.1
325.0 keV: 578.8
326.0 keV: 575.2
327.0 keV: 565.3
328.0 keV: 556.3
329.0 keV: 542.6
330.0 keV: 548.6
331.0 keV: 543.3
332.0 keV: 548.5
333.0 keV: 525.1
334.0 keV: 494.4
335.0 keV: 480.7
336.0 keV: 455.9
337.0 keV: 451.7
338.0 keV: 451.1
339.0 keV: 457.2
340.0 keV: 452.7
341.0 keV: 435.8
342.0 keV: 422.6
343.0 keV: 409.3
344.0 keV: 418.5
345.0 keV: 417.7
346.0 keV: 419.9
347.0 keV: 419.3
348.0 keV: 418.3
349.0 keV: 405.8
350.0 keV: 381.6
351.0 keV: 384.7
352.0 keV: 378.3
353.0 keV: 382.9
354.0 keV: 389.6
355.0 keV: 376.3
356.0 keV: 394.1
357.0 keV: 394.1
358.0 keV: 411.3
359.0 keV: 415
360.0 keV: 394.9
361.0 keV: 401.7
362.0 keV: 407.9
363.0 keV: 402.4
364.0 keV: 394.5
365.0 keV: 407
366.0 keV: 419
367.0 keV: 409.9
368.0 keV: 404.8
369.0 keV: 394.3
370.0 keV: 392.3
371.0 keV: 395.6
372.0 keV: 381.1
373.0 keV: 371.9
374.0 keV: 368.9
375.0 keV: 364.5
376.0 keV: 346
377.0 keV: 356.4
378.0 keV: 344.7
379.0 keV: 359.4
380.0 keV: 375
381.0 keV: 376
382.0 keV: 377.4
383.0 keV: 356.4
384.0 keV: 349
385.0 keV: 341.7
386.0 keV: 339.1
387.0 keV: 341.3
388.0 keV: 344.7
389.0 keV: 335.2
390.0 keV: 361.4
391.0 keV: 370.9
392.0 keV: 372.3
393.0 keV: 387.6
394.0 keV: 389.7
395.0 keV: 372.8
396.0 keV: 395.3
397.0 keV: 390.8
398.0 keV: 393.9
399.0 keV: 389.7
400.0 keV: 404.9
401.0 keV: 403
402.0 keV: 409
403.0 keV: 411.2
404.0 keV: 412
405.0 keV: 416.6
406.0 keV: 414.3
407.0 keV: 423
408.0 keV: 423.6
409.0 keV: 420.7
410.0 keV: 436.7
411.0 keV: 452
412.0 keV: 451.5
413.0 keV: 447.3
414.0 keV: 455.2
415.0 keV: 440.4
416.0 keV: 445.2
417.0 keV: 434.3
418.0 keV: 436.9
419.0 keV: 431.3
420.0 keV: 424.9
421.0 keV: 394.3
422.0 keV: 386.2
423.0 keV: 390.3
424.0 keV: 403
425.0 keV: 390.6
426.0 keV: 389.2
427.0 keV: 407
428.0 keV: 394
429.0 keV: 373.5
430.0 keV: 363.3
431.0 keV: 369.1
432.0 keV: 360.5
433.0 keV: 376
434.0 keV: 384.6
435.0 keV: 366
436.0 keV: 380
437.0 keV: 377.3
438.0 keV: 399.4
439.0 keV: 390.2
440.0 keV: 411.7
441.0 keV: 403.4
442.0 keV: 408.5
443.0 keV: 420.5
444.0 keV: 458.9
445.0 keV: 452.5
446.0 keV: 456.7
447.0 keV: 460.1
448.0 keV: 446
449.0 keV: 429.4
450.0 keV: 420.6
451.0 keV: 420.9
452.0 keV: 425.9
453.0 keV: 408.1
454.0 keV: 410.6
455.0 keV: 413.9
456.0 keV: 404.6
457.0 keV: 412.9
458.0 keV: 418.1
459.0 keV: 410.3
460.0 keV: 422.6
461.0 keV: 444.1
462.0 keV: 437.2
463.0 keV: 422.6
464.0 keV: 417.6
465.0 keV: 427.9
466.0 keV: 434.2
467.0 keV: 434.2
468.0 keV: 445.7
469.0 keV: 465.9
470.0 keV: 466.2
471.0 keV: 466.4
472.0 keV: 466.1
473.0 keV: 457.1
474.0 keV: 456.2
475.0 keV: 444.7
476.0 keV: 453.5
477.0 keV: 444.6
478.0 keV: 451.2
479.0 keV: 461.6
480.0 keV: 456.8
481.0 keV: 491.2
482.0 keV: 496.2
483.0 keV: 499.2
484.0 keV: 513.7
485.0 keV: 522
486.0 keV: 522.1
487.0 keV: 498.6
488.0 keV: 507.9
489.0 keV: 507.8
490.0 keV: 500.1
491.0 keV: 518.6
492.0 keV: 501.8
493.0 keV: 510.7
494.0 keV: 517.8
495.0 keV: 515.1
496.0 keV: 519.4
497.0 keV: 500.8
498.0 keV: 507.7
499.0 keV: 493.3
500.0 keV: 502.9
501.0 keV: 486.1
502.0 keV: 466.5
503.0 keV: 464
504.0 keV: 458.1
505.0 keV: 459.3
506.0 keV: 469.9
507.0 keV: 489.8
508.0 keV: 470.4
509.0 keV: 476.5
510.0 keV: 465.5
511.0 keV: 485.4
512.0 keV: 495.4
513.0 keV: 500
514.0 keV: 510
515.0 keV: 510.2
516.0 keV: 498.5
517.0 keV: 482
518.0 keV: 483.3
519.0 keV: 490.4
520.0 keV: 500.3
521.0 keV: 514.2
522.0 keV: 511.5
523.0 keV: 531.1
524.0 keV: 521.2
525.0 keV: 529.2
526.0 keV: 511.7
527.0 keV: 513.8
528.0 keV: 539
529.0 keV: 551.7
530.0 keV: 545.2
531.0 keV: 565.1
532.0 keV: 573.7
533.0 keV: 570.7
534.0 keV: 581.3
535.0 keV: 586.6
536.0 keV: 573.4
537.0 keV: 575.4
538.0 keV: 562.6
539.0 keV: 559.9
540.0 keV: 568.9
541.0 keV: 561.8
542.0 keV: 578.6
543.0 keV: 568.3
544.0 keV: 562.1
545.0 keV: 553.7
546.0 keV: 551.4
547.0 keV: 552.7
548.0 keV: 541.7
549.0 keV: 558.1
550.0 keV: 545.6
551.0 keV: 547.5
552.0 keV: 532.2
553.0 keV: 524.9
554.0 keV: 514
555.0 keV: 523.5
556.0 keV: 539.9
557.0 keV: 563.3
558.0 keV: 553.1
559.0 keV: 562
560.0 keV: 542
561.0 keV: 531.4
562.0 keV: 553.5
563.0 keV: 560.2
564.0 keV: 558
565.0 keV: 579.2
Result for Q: 1.9 keV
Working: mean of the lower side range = 384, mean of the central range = 401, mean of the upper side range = 485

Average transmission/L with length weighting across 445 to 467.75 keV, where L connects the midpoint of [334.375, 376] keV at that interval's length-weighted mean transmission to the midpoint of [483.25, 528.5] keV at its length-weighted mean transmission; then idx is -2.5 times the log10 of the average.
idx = 0.103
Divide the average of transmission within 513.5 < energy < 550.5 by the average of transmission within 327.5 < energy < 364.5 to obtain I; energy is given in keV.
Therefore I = 1.24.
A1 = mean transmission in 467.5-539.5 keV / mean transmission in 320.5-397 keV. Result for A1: 1.19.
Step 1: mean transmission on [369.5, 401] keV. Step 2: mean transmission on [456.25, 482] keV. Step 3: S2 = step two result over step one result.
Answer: 1.20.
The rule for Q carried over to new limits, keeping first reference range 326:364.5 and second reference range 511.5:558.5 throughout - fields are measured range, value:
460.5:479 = 2.16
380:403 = 4.56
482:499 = 0.23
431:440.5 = 2.07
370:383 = 2.55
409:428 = 2.27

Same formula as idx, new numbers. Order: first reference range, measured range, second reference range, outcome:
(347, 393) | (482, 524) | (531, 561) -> 0.03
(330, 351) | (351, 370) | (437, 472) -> 0.13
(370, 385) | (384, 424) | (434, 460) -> -0.05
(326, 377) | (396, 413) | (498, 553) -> 0.10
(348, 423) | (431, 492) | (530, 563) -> 0.07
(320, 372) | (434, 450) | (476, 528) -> 0.15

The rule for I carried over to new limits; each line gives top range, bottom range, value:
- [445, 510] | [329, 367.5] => 1.08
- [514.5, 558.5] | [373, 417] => 1.39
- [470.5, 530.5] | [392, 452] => 1.20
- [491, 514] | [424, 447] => 1.23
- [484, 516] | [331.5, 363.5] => 1.17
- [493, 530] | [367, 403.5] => 1.33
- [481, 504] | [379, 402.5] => 1.35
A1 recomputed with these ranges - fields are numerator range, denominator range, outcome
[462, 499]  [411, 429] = 1.14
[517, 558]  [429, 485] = 1.26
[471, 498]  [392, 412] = 1.20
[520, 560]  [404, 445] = 1.34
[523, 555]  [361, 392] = 1.48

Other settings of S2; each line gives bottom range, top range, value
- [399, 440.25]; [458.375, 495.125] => 1.15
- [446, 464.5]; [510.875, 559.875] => 1.27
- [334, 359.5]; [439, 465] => 1.02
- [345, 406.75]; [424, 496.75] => 1.14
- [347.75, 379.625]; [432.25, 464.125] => 1.07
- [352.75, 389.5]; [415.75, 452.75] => 1.08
